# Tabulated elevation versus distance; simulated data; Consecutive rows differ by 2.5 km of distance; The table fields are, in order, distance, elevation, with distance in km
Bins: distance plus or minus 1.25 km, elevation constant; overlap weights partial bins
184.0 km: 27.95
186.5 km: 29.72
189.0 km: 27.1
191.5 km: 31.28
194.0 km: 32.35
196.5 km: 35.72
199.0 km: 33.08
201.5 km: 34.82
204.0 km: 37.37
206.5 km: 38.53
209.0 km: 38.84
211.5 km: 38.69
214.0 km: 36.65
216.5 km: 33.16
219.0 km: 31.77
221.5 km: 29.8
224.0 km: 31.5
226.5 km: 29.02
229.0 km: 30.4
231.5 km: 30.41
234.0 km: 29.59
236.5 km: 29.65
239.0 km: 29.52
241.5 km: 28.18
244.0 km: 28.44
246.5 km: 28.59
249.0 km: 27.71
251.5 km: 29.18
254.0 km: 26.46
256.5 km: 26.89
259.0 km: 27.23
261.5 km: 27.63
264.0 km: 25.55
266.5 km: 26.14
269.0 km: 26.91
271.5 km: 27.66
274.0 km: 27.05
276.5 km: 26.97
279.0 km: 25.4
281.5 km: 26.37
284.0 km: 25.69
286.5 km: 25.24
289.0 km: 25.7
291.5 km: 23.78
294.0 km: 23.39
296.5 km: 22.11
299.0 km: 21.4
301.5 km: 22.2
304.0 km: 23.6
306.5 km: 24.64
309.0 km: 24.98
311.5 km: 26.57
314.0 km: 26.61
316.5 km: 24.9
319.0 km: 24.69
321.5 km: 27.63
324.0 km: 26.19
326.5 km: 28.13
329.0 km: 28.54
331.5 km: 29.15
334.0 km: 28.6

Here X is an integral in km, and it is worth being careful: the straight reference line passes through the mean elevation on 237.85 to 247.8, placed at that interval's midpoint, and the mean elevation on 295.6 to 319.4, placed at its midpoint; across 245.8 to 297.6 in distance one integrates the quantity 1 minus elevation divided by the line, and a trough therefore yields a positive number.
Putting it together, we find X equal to 0.8 km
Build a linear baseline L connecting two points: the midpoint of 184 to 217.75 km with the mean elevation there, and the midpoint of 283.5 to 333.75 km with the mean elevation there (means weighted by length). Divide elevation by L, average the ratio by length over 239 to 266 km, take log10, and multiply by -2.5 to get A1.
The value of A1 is 0.09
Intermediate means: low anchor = 34.2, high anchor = 25.3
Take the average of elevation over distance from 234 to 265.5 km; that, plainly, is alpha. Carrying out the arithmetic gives 28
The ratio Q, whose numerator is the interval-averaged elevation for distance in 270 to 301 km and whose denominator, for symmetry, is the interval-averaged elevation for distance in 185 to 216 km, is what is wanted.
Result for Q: 0.7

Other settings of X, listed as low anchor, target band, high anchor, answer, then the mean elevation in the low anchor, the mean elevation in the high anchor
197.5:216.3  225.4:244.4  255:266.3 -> 1.22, 36.6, 26.8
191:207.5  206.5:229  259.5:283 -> -0.67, 34.8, 26.6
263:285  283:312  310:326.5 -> 2.53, 26.4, 26.2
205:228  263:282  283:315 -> 0.64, 34.2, 24.3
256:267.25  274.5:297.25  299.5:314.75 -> 0.42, 26.7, 24.5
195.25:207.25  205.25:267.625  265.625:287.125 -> 2.18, 35.8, 26.4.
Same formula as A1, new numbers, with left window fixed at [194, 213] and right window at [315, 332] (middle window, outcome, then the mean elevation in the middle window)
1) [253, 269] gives 0.193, 26.7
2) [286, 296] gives 0.211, 24.3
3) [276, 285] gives 0.166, 26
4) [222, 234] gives 0.143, 30.2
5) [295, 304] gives 0.284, 22.2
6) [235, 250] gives 0.163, 28.7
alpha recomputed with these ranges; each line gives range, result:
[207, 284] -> 29.4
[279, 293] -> 25.3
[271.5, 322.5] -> 25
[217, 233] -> 30.6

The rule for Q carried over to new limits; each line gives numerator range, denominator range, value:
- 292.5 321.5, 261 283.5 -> 0.91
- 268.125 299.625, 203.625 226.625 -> 0.73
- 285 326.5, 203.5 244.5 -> 0.76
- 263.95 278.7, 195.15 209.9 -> 0.74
